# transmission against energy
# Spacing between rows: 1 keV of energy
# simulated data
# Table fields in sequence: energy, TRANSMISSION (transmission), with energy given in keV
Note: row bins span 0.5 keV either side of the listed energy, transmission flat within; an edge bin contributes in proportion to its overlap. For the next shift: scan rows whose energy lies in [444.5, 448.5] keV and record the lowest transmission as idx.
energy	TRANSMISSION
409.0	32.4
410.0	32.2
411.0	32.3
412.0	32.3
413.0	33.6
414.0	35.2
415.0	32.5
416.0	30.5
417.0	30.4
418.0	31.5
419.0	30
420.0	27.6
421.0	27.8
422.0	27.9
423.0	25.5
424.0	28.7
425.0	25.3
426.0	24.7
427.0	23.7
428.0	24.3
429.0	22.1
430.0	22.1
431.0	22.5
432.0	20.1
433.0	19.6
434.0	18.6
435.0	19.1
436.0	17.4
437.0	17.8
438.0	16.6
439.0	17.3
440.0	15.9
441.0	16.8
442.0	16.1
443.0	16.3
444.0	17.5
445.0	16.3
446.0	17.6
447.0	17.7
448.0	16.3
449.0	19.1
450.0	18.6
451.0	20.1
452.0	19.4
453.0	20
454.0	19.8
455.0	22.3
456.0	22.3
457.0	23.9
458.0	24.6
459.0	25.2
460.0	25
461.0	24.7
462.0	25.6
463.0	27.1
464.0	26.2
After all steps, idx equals 16.3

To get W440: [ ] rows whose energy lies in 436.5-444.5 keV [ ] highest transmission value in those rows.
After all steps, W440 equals 17.8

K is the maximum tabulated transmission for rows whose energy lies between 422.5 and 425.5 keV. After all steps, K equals 28.7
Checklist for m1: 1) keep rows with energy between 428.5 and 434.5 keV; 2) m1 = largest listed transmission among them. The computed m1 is 22.5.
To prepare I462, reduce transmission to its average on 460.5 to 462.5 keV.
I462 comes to 25.1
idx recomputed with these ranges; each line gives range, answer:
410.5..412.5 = 32.3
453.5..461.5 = 19.8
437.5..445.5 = 15.9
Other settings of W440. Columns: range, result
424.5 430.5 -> 25.3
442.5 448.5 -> 17.7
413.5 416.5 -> 35.2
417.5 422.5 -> 31.5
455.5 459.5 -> 25.2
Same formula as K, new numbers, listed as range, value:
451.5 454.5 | 20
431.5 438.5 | 20.1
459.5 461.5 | 25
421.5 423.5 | 27.9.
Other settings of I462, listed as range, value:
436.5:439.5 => 17.2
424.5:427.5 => 24.6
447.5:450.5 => 18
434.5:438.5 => 17.7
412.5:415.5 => 33.8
